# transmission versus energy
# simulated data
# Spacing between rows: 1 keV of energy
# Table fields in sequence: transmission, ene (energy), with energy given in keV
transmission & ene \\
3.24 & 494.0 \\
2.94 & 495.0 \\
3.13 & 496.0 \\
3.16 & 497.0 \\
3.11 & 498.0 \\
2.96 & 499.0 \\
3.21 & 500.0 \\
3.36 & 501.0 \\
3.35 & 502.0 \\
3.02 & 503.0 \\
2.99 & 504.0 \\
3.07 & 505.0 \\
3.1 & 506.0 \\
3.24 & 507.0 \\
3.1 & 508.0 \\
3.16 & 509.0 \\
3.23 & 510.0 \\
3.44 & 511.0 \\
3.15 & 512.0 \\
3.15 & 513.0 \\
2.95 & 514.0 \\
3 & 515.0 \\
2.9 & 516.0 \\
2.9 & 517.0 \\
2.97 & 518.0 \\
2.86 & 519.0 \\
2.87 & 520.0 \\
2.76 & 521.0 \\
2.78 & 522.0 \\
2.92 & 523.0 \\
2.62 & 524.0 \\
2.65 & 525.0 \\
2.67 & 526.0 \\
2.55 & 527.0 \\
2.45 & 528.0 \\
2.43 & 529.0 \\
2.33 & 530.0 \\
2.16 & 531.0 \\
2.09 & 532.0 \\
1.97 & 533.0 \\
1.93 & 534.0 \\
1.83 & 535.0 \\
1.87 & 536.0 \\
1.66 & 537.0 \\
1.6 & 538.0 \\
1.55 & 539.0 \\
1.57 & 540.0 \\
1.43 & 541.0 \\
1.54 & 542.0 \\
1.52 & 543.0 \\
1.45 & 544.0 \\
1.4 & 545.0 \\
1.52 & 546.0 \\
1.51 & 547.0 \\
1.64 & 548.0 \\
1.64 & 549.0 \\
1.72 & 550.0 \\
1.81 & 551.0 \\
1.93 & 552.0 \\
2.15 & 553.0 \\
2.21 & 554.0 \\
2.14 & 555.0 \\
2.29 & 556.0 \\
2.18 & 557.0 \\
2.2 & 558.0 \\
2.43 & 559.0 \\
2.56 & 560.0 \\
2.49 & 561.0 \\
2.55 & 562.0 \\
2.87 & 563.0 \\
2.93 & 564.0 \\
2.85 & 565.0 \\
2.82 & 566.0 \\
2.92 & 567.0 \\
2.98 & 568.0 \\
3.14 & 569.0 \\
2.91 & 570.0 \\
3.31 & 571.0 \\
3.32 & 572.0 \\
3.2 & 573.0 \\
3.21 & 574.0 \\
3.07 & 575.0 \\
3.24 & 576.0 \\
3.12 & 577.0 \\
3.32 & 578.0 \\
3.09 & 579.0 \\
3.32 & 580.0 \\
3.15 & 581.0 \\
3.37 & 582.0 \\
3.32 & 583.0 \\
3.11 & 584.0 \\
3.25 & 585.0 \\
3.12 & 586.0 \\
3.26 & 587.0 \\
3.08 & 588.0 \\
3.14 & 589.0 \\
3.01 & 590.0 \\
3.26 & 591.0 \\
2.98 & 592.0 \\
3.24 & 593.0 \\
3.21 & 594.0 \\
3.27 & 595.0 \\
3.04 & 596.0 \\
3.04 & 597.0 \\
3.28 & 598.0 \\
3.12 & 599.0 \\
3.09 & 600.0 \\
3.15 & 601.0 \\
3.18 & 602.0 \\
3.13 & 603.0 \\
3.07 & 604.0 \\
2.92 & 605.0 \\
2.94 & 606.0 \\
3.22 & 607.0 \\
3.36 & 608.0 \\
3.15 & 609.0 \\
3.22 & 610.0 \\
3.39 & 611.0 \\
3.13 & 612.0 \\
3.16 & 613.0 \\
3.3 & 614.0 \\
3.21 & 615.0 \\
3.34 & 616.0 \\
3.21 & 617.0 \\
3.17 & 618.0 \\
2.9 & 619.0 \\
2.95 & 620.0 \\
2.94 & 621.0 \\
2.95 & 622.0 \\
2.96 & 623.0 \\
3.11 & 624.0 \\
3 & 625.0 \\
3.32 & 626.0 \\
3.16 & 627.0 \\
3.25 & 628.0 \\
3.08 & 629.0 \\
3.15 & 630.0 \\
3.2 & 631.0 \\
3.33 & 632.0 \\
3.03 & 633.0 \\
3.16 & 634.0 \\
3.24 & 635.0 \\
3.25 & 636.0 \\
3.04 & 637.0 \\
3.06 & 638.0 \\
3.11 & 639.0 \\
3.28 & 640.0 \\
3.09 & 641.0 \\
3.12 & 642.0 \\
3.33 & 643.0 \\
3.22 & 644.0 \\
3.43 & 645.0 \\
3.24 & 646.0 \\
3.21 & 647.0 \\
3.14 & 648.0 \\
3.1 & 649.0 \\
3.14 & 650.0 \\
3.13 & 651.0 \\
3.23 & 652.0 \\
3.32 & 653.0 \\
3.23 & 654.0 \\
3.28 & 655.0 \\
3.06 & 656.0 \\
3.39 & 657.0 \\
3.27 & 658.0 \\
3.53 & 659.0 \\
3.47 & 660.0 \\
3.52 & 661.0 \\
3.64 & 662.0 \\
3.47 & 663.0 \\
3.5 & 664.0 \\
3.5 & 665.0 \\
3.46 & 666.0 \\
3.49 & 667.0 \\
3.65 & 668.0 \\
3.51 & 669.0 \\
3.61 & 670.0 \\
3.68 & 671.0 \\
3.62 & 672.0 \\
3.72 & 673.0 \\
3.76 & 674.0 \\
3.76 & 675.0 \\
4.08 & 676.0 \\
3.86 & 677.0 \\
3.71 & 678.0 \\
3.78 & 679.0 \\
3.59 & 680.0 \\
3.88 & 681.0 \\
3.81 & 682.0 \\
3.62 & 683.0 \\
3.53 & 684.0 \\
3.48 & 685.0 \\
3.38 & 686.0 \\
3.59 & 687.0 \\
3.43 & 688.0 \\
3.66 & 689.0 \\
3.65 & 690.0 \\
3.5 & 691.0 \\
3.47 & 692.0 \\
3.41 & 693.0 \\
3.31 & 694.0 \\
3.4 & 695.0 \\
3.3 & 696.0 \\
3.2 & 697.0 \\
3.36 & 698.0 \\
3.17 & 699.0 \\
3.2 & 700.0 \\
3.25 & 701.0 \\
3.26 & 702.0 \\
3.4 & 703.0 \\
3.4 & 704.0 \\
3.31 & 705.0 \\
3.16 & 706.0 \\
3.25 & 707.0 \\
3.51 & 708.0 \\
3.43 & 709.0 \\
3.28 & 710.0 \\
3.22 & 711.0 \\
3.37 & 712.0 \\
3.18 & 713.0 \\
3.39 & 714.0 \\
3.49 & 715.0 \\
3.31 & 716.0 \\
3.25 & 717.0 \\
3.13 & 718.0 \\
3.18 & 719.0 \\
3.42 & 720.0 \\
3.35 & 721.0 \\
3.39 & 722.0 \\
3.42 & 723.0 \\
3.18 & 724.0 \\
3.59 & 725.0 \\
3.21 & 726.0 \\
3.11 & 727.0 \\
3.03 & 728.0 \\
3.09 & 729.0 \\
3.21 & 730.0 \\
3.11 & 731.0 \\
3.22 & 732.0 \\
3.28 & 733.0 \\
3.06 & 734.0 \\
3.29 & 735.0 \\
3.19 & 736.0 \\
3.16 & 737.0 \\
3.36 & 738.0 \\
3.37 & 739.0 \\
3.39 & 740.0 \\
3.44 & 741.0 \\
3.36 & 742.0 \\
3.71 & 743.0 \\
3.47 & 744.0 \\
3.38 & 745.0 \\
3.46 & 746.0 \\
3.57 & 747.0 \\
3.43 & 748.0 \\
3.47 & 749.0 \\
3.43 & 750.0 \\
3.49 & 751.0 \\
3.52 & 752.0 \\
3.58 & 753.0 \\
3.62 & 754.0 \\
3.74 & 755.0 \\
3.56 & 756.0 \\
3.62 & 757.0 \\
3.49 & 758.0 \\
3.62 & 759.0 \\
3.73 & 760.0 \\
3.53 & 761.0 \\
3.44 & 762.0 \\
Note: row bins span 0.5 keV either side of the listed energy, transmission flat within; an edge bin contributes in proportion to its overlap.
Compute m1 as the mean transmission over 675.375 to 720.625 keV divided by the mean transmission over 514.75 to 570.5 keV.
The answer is 1.51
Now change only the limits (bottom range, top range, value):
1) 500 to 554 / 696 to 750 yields 1.37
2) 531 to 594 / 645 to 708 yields 1.38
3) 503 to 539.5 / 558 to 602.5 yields 1.16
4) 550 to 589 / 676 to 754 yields 1.20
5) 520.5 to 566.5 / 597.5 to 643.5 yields 1.47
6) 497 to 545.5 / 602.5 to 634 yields 1.22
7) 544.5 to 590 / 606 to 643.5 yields 1.17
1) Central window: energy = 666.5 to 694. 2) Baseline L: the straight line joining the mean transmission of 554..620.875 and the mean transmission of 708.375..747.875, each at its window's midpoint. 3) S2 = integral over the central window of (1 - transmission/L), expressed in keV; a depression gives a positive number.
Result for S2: -3.55 keV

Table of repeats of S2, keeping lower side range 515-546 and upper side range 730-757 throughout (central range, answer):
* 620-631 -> -1.38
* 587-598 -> -2.50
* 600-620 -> -3.77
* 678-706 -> -3.05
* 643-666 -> -3.27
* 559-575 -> -3.37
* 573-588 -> -4.31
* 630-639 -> -1.17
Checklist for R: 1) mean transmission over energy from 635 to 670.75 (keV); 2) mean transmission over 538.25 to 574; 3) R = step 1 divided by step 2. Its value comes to 1.47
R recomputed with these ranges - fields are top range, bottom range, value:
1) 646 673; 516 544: 1.52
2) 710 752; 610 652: 1.05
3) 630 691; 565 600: 1.09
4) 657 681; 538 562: 1.93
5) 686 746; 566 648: 1.05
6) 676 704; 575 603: 1.10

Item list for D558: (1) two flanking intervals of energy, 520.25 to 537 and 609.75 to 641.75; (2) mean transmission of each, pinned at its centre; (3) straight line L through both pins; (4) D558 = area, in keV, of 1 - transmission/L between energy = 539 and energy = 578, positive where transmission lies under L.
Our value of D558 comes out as 3.9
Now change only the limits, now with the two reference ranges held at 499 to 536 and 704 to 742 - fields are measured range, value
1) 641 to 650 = -0.3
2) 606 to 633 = -1.0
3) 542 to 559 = 6.1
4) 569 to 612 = -2.9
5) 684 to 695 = -1.0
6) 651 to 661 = -0.6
